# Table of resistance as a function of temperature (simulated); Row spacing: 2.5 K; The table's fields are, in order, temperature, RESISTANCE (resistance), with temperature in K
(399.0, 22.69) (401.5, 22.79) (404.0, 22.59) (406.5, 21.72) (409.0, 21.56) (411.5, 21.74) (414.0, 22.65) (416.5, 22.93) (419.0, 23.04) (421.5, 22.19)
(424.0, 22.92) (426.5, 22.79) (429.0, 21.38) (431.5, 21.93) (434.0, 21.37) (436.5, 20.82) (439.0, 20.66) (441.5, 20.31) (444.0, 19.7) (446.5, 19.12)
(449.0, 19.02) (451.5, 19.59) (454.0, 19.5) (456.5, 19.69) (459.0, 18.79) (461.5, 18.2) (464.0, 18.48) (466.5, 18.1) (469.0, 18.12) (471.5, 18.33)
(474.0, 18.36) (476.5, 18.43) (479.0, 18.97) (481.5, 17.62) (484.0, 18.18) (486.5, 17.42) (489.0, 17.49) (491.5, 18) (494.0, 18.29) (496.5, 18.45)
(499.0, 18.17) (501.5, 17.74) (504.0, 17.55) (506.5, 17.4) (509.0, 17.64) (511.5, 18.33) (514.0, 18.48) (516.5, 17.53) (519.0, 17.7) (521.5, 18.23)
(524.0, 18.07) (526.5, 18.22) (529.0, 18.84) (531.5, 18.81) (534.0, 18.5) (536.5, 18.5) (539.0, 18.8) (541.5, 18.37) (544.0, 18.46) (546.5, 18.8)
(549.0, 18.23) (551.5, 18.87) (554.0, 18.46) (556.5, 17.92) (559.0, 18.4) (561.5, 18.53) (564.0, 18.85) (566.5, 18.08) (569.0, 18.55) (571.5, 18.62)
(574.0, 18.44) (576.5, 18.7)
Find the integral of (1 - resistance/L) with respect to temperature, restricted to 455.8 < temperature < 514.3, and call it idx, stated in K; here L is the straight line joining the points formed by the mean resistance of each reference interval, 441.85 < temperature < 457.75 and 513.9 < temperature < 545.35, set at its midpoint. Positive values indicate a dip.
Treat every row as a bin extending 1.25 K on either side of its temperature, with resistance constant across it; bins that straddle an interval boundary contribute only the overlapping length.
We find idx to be 2.5 K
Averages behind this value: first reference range 19.5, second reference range 18.3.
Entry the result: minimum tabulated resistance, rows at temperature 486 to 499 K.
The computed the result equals 17.42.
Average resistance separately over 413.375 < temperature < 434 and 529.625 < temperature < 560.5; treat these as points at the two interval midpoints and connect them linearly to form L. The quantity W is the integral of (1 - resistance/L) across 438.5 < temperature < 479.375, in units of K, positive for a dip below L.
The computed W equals 4.40 K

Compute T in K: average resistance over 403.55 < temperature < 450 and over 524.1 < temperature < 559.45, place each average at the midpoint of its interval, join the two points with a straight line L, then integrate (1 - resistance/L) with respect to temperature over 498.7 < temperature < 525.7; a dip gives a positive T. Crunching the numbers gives 1.93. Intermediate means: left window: 21.5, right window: 18.5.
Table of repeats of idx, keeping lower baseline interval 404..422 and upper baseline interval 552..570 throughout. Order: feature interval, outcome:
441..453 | 1.07 K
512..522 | 0.80 K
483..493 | 1.25 K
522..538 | 0.62 K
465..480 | 1.70 K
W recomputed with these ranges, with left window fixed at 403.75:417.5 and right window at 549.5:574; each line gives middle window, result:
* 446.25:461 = 1.3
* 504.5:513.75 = 0.9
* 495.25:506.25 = 1.1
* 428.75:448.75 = 0.9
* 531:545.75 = 0.4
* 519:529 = 0.6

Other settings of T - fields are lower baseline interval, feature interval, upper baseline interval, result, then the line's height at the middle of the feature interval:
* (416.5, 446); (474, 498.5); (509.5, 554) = 2.1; 19.8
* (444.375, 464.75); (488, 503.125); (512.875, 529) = 0.4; 18.5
